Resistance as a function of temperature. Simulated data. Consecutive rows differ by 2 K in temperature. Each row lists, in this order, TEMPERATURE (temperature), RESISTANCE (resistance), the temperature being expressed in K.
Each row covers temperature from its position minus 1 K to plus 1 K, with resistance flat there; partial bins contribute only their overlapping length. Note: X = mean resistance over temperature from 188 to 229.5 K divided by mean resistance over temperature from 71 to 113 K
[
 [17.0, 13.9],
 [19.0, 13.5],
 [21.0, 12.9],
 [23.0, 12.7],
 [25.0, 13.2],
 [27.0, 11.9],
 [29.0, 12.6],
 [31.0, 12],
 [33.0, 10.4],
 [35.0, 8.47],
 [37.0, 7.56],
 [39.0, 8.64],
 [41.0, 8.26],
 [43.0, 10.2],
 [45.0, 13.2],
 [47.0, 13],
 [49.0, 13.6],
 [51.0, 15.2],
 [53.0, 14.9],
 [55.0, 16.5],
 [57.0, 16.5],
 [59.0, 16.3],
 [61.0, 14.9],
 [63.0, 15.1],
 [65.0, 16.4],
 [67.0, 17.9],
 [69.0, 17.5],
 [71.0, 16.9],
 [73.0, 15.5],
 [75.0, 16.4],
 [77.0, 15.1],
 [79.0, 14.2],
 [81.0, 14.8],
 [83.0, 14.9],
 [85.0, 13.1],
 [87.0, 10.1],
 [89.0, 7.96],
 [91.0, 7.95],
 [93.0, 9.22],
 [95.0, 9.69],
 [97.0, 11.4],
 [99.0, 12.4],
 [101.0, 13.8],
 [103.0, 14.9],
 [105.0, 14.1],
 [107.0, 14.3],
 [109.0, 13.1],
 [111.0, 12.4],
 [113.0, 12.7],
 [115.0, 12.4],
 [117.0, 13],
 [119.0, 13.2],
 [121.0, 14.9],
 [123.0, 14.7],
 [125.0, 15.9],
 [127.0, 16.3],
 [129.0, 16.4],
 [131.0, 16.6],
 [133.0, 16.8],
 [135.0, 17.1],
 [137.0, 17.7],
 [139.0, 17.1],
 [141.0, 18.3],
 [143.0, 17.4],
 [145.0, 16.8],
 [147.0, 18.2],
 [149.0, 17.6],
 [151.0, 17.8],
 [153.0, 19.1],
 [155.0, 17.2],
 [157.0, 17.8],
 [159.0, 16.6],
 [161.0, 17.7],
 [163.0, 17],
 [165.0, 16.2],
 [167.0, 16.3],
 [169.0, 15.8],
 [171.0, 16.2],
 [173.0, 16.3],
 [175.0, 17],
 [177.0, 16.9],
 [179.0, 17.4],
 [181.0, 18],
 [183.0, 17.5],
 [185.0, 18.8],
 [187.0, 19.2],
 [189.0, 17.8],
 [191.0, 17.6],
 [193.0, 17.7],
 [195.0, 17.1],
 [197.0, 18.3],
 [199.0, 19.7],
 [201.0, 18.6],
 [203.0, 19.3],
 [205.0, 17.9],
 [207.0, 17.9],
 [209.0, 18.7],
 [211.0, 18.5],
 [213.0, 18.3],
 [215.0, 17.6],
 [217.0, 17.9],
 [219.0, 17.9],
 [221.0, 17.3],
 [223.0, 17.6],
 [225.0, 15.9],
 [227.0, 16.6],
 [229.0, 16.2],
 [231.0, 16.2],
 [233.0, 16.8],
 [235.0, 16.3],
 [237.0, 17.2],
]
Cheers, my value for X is 1.4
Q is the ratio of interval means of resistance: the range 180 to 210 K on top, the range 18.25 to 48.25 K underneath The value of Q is 1.63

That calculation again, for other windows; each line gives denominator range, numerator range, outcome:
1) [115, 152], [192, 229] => 1.10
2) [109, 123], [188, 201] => 1.37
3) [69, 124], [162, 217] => 1.34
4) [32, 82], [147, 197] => 1.25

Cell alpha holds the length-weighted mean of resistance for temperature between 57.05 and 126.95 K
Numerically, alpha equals 13.8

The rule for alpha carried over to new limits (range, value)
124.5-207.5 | 17.5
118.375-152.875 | 16.7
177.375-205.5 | 18.2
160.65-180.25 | 16.7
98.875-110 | 13.9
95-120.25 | 13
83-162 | 14.7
